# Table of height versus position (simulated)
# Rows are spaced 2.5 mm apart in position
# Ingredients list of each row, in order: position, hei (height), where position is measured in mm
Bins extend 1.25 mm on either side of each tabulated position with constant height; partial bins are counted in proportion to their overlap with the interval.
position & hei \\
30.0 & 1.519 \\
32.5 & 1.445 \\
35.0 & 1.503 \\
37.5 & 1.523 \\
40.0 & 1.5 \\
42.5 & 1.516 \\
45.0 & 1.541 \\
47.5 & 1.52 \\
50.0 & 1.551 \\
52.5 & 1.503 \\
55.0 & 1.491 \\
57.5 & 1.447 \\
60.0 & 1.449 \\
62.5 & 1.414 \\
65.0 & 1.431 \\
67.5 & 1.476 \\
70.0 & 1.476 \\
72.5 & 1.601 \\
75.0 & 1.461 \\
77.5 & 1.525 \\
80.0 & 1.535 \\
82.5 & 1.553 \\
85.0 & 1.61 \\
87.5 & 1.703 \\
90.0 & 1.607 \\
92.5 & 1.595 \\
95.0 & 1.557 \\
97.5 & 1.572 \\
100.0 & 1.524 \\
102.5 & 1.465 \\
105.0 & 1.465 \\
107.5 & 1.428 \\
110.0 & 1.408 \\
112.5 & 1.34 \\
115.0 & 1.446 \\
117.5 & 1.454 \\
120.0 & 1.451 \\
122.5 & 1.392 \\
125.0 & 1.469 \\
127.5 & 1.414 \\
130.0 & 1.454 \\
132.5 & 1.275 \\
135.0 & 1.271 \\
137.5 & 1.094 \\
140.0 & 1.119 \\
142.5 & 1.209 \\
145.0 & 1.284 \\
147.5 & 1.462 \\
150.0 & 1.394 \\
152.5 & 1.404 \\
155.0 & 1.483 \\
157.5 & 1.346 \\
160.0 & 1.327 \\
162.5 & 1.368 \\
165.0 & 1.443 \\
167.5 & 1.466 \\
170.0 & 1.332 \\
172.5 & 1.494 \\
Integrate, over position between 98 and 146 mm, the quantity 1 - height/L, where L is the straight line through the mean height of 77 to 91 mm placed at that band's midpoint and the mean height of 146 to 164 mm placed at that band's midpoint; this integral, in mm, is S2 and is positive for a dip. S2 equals 3.8 mm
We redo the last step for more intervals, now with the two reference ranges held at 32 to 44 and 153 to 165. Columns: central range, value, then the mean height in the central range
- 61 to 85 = -0.5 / 1.5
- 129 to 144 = 1.9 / 1.23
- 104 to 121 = 0.1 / 1.43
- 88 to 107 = -1.3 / 1.54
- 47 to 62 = 0.0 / 1.49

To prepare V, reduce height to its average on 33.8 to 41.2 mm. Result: 1.51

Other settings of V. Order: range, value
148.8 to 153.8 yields 1.4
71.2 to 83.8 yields 1.54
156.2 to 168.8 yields 1.39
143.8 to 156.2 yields 1.41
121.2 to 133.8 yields 1.4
